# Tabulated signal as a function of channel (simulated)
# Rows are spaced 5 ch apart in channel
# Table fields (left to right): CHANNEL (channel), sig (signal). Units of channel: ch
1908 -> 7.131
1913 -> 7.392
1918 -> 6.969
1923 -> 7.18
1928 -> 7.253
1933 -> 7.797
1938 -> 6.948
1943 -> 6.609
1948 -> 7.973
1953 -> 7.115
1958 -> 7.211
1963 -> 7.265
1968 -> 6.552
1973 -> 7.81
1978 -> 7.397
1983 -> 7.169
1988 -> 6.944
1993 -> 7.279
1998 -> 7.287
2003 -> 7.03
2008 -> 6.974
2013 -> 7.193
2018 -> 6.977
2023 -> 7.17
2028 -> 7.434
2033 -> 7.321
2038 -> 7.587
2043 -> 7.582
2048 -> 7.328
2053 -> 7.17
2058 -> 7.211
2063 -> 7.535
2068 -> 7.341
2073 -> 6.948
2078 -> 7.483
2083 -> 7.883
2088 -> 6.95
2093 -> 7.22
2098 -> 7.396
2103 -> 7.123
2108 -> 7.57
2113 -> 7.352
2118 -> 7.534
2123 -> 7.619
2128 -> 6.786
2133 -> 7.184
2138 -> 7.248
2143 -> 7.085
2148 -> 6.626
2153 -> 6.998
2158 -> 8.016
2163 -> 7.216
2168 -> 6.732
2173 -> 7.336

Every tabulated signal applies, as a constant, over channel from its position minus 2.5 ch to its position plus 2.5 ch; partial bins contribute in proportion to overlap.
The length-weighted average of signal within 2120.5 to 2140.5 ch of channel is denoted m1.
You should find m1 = 7.21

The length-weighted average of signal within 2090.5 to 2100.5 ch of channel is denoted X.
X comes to 7.31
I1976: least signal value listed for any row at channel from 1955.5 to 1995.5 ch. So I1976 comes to 6.552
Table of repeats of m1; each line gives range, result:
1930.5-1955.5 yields 7.29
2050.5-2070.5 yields 7.31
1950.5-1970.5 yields 7.04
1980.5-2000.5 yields 7.17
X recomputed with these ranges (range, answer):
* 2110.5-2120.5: 7.44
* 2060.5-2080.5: 7.33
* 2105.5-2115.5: 7.46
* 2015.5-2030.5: 7.19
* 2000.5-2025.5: 7.07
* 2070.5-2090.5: 7.32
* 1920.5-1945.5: 7.16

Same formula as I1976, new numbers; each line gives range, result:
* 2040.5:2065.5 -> 7.17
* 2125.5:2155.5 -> 6.626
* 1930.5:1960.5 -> 6.609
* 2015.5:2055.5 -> 6.977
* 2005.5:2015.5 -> 6.974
